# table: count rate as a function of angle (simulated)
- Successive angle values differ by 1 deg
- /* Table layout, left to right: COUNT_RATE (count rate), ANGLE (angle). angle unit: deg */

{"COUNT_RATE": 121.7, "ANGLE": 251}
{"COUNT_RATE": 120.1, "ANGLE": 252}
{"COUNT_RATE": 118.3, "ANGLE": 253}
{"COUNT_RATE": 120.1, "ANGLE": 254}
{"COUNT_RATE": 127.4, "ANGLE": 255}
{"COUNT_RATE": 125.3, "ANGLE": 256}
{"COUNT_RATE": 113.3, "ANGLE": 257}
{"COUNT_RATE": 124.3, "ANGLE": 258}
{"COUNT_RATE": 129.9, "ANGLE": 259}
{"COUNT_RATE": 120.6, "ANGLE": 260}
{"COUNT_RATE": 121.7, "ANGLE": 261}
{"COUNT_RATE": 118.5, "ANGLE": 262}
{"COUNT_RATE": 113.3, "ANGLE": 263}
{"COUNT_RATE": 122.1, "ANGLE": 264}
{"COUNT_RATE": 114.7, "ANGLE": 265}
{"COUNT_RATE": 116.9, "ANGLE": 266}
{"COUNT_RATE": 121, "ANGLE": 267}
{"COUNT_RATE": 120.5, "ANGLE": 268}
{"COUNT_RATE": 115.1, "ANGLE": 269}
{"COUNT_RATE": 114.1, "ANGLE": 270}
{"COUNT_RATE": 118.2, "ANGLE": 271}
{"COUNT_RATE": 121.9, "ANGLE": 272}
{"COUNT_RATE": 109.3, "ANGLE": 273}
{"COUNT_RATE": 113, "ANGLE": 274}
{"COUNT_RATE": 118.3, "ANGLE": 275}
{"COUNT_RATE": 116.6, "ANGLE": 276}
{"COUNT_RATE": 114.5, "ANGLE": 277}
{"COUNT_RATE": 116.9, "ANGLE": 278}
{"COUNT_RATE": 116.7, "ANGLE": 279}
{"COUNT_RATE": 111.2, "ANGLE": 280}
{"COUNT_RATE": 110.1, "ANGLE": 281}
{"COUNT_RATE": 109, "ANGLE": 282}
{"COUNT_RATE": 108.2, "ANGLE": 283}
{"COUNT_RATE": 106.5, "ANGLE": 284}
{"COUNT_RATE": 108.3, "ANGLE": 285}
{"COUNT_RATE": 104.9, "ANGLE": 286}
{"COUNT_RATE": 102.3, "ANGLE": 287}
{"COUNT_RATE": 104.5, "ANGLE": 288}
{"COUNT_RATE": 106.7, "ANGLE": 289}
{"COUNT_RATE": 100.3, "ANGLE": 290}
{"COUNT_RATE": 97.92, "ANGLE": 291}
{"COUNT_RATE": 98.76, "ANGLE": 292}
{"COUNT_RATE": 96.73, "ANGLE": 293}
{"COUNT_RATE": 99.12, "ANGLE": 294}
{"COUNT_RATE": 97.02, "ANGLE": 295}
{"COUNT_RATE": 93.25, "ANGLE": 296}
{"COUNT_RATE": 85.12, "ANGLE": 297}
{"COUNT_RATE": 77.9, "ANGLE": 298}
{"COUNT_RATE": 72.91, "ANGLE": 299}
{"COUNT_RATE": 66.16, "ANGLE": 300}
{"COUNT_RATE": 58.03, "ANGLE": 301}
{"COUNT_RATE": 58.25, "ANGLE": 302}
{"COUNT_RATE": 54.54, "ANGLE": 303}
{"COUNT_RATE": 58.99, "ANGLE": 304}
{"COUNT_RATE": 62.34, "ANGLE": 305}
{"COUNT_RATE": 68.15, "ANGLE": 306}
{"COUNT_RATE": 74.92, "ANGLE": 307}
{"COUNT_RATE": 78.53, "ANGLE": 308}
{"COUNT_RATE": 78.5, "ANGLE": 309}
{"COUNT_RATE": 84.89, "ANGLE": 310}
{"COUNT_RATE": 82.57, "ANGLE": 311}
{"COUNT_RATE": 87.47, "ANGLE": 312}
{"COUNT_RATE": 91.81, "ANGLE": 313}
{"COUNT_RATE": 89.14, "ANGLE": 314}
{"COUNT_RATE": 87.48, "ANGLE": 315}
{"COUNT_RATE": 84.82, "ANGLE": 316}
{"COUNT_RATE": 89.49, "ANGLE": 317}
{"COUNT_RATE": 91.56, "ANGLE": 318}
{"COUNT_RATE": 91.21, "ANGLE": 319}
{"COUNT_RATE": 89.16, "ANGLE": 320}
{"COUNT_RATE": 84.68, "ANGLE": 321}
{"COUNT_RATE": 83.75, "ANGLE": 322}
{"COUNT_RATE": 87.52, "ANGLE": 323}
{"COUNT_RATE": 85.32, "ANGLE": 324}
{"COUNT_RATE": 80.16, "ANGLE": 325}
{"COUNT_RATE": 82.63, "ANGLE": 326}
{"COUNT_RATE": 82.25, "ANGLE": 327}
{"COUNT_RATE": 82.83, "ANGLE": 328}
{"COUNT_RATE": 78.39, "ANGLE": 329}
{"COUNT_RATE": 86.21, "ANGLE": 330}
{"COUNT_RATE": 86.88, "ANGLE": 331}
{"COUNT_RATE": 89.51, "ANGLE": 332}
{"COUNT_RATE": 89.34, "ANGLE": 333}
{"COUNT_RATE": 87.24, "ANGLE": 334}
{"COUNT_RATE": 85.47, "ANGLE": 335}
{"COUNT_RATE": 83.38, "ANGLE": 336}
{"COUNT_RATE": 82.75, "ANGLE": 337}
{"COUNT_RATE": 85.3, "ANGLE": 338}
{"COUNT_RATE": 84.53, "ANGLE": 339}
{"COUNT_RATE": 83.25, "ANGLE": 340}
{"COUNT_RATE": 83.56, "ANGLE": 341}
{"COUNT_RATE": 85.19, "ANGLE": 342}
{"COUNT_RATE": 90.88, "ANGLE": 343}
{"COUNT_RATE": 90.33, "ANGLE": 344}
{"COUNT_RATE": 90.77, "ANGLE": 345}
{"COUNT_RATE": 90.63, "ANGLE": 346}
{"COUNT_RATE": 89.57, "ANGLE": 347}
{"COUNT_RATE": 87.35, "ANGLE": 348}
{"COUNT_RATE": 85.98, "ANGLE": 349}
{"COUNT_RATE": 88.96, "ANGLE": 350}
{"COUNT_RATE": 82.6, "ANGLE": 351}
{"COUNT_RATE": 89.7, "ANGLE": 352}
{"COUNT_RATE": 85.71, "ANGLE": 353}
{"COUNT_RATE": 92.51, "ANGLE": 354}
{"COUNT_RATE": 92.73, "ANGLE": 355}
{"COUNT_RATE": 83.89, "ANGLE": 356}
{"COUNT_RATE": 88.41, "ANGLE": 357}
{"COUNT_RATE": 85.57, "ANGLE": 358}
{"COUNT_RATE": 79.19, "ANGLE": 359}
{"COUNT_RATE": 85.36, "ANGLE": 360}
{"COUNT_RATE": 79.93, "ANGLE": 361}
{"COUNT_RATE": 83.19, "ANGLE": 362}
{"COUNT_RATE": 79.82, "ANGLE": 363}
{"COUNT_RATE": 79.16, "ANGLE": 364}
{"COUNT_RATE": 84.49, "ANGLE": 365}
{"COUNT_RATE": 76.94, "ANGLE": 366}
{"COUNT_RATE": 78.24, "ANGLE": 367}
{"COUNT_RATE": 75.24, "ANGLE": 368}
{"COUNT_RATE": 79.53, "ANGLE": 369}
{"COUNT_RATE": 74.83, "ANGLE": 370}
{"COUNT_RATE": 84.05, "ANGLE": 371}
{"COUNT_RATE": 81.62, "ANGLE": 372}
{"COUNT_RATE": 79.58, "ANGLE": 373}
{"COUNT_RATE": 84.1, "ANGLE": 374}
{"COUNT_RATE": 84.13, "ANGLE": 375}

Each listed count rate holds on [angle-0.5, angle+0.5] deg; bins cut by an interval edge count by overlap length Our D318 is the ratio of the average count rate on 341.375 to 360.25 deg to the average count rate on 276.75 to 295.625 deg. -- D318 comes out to 0.83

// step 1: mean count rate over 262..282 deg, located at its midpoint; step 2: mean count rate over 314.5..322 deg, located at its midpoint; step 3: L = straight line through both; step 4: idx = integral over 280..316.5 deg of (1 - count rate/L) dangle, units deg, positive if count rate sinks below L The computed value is 4.62 deg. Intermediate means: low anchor 116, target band 87.7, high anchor 88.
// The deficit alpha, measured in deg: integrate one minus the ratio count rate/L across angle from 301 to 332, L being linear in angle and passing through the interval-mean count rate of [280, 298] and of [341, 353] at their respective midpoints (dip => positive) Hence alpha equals 4.6 deg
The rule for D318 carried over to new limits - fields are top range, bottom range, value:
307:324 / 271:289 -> 0.77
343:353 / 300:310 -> 1.32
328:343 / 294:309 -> 1.17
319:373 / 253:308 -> 0.82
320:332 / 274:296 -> 0.79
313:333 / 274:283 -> 0.76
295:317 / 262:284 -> 0.67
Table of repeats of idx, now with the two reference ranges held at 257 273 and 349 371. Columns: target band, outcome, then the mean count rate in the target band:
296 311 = 4.78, 71.1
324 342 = 1.73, 84.4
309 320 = 1.39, 87.7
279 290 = 0.43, 107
